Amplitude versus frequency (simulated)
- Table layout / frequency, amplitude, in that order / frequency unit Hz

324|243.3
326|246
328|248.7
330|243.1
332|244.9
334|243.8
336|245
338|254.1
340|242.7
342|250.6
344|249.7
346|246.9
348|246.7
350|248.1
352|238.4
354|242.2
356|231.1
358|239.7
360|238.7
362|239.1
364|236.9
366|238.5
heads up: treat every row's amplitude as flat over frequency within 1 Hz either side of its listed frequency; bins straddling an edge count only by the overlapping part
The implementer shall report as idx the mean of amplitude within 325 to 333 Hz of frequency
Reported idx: 246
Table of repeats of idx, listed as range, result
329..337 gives 244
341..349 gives 248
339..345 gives 248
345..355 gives 244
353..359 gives 238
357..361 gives 239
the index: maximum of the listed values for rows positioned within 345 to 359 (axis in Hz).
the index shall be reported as 248.1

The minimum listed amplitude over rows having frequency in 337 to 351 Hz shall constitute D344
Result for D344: 242.7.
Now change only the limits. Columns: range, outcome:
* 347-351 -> 246.7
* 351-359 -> 231.1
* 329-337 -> 243.1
